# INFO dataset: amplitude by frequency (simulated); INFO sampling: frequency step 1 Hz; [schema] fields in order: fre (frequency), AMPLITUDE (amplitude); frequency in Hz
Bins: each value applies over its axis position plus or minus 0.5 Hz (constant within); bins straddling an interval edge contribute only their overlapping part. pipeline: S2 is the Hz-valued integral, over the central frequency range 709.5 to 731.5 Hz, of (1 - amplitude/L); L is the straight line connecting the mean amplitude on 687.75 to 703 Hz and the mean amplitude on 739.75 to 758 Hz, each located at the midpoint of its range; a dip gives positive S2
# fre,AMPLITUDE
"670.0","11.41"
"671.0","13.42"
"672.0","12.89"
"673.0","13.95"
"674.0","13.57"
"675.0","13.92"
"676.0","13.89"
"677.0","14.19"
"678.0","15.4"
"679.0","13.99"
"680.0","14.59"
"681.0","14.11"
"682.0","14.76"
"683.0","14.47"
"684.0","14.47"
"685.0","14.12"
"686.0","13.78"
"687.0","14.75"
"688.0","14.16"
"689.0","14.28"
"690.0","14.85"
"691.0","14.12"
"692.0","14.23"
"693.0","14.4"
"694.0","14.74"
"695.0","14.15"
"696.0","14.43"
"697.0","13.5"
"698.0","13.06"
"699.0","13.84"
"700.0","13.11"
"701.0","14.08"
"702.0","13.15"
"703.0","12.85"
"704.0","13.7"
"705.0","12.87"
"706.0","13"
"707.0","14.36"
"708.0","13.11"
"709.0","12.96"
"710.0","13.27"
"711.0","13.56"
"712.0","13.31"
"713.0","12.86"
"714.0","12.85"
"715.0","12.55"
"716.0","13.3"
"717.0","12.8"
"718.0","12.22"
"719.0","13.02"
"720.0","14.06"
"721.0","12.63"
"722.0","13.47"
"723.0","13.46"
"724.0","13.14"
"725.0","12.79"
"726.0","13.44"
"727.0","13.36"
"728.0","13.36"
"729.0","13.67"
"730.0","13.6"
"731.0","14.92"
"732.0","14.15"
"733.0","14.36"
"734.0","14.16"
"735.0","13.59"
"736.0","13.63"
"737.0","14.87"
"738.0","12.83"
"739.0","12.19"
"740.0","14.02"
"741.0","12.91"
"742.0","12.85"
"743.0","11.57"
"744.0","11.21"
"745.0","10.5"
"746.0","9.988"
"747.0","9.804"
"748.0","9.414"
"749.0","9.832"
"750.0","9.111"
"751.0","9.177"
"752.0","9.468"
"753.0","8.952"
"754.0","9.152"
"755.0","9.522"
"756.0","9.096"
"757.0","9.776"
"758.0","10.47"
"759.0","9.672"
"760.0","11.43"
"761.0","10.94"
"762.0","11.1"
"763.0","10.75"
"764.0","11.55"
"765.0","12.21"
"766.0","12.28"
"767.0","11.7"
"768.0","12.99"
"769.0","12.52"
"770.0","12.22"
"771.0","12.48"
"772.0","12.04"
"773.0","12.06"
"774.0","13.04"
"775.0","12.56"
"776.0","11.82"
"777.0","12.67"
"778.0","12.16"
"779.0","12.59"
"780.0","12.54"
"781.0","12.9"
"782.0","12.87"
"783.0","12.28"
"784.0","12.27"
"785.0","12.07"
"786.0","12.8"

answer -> -1.9 Hz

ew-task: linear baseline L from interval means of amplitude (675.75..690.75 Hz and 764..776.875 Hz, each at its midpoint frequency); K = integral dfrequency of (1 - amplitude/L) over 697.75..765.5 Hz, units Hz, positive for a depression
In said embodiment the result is 5.0 Hz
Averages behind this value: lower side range 14.4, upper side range 12.3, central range 12.3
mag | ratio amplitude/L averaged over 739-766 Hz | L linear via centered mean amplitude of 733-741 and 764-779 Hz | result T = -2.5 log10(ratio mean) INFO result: 0.22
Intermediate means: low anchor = 13.6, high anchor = 12.3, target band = 10.6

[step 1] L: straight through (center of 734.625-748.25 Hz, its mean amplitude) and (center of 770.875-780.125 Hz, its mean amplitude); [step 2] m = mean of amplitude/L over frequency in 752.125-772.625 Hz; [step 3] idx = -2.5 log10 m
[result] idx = 0.12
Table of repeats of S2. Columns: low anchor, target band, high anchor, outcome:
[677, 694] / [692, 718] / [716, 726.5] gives 0.5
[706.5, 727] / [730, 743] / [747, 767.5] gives -2.1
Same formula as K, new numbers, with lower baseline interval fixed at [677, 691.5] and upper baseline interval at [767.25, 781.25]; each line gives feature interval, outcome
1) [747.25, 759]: 3.13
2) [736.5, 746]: 0.55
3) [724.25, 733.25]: -0.18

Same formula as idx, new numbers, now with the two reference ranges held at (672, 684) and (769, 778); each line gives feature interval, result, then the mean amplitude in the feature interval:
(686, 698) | -0.02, 14.3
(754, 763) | 0.23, 10.2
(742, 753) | 0.26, 10.1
